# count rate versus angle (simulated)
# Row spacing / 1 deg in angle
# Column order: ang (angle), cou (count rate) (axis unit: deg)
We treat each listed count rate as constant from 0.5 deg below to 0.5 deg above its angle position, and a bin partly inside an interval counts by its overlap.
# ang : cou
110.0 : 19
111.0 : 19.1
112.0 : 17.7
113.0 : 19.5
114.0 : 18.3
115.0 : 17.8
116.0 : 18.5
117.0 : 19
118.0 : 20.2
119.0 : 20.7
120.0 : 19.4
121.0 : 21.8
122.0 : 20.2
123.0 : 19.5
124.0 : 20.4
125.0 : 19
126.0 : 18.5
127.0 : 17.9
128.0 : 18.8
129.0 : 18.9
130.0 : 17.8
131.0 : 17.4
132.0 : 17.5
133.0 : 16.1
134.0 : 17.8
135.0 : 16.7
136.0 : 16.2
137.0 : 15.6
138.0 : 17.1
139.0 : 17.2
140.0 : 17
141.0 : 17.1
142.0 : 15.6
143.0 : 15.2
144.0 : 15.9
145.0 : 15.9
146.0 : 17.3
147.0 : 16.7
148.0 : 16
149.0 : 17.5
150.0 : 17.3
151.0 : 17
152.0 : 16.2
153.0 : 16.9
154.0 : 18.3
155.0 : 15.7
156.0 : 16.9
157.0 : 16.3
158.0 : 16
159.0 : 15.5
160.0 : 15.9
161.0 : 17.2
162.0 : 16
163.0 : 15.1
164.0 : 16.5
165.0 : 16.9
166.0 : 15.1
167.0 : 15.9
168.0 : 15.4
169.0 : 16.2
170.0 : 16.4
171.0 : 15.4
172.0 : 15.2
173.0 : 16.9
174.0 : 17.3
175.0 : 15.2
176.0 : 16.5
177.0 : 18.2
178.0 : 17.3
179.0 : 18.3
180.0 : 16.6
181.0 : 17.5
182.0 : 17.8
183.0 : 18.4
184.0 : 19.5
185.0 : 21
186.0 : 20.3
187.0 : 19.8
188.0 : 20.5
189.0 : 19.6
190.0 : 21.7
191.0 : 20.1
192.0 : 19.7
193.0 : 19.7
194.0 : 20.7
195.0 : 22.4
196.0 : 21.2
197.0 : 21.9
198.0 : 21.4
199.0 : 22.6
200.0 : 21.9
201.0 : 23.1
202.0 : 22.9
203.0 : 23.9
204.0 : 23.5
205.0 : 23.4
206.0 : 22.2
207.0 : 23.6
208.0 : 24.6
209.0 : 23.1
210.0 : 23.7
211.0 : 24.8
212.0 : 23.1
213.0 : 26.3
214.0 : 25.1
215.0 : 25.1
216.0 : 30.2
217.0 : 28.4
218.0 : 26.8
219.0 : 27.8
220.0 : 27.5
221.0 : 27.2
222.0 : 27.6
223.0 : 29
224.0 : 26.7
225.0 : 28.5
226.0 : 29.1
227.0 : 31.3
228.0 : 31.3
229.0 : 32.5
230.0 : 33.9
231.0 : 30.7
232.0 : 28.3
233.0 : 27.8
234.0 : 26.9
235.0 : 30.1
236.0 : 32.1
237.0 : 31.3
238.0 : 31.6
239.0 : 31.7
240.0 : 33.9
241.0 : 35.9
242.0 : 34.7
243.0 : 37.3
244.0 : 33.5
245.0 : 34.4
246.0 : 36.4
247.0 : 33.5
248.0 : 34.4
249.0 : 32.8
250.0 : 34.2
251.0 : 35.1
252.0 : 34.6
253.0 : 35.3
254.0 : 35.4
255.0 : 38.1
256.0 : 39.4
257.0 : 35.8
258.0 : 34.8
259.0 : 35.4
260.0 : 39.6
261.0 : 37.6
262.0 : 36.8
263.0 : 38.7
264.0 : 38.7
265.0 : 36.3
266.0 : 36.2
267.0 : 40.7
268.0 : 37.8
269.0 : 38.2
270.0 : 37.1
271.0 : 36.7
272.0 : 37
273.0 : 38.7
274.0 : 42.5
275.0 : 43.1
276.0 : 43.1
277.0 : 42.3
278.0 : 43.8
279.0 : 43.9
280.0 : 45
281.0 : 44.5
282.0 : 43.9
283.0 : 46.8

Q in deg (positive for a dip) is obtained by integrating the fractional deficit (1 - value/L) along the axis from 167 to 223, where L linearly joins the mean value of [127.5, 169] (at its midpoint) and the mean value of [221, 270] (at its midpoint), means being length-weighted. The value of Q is 8.17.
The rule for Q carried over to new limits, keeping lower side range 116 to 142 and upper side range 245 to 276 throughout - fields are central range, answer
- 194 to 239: 6.4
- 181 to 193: 3.1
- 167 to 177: 3.4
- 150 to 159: 2.2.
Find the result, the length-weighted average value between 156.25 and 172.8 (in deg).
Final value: 16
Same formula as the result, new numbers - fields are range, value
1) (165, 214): 20.1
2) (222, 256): 32.5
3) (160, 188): 17.1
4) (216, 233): 29.2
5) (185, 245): 26.4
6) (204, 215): 24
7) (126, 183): 16.7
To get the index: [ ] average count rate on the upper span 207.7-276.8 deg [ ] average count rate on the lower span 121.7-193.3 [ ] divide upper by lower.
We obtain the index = 1.9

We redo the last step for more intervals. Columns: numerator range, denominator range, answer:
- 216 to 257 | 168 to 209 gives 1.61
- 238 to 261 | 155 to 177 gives 2.19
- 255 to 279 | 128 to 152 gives 2.30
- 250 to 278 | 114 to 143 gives 2.09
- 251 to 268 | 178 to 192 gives 1.92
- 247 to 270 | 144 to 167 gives 2.22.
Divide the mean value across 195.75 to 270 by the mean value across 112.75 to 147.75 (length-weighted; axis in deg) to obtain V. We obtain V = 1.71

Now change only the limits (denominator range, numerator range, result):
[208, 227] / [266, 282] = 1.53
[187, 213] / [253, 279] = 1.73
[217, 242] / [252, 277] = 1.27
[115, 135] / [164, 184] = 0.89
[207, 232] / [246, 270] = 1.32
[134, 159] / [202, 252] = 1.77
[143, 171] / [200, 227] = 1.57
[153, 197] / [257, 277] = 2.16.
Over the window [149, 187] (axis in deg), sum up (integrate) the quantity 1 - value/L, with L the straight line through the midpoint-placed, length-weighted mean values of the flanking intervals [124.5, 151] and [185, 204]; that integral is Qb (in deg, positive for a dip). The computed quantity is 4.78 deg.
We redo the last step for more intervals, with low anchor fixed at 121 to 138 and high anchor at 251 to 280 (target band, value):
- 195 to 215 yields 4.18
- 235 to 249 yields 0.52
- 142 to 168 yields 6.58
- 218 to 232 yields 1.36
